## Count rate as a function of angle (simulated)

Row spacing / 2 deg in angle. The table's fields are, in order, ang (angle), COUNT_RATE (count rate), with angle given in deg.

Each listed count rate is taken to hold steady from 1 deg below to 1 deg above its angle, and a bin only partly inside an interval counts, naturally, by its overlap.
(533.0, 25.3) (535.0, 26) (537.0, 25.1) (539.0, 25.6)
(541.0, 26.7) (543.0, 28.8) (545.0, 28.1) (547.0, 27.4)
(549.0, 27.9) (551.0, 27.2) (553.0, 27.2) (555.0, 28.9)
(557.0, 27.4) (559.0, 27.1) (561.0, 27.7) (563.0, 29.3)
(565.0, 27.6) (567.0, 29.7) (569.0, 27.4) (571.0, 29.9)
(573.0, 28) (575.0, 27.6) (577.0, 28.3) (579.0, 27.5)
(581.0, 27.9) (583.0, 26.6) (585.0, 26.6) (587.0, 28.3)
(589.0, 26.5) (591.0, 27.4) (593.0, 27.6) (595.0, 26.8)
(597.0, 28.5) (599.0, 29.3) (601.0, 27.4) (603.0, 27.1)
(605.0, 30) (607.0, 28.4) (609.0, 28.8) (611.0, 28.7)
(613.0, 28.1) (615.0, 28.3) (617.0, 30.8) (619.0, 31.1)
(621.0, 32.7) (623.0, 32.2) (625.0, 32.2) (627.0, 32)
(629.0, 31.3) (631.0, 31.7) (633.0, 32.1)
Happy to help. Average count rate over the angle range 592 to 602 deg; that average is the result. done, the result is 27.9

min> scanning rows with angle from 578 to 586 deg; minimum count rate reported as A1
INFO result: 26.6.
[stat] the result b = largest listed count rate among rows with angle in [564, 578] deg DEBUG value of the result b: 29.9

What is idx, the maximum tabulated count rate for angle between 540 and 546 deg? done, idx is 28.8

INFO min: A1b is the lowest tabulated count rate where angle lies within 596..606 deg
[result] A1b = 27.1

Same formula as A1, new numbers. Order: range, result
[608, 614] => 28.1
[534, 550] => 25.1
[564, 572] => 27.4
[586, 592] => 26.5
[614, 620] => 28.3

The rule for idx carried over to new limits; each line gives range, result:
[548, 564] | 29.3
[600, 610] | 30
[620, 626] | 32.7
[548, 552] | 27.9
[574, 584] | 28.3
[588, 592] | 27.4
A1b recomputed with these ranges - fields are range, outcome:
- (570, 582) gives 27.5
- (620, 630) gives 31.3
